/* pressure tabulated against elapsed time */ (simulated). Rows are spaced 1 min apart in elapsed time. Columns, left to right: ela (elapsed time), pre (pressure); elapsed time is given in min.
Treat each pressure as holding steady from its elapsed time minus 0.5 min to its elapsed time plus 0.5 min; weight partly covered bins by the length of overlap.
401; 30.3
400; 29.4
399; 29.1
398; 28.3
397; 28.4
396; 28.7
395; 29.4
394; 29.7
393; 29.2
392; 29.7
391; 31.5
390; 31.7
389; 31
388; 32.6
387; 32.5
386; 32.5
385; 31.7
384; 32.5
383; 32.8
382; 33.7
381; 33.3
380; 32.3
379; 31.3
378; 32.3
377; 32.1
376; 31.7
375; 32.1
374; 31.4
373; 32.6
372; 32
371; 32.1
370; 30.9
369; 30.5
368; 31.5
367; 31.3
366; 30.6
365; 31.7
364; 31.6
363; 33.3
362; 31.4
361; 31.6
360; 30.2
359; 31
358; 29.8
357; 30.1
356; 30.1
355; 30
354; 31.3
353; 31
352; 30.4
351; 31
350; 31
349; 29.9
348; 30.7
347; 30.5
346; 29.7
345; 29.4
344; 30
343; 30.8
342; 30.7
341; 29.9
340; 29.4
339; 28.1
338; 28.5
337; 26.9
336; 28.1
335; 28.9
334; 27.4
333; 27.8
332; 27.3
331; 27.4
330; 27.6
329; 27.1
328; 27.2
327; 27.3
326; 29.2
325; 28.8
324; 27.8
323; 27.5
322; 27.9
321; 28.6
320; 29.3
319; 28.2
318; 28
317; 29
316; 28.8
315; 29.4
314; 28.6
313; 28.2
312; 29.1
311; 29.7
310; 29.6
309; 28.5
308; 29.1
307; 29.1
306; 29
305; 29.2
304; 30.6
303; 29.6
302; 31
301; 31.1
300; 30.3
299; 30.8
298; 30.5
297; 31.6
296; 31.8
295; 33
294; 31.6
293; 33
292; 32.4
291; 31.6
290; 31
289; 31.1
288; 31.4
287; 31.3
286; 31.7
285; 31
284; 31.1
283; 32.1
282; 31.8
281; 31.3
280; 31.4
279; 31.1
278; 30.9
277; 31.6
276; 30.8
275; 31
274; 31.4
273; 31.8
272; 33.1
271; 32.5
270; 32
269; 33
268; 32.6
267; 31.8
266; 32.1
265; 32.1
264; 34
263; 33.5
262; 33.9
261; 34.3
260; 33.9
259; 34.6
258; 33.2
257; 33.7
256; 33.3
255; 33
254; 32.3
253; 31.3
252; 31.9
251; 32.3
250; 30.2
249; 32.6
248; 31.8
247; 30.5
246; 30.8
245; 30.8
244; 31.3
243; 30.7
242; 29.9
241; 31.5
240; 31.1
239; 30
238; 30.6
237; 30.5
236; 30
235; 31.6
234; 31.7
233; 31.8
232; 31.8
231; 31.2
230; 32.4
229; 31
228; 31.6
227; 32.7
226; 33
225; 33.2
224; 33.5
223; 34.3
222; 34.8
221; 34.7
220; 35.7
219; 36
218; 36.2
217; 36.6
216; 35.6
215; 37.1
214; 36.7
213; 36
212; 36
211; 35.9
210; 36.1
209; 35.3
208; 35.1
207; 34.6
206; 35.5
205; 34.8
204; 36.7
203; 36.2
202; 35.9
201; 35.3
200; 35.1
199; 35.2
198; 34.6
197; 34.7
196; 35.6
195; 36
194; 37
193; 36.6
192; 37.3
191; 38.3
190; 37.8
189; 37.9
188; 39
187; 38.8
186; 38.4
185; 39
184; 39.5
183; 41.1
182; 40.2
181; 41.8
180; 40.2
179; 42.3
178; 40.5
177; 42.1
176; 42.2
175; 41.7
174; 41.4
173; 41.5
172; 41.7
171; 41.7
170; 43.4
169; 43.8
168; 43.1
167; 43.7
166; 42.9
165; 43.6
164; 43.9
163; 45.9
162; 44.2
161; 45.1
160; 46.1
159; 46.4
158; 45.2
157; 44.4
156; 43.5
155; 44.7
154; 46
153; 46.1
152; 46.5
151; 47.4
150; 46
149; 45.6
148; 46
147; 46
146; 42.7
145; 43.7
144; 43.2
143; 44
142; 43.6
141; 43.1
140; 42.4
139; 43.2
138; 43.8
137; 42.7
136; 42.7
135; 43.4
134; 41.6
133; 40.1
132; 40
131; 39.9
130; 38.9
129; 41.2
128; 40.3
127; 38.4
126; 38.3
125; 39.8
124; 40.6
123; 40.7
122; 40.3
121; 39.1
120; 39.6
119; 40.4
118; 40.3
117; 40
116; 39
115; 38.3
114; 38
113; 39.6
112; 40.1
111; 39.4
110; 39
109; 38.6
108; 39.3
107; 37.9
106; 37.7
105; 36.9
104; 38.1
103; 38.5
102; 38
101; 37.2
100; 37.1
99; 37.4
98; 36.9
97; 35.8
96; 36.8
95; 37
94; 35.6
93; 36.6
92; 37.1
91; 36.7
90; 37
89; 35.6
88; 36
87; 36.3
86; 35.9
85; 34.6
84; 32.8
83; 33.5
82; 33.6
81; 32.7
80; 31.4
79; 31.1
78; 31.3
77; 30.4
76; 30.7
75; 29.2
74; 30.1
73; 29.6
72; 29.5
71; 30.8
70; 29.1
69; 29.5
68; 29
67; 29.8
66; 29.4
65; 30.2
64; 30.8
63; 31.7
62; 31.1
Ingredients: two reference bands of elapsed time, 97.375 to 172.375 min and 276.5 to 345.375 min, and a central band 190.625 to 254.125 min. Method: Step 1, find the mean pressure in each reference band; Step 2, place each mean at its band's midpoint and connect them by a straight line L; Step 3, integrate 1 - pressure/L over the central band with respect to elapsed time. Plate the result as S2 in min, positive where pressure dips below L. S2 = 3.7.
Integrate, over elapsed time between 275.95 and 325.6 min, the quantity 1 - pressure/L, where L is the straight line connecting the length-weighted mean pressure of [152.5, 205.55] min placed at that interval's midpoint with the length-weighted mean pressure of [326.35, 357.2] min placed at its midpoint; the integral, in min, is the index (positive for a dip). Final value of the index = 2.85 min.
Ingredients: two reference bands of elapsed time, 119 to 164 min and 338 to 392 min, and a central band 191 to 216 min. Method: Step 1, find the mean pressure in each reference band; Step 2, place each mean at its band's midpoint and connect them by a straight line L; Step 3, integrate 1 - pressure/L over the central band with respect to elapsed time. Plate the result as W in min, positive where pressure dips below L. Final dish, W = 2.43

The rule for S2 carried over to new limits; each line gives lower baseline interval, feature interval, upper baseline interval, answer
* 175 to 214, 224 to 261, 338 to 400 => 4.0 min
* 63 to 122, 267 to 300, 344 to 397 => 0.8 min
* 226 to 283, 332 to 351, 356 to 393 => 1.4 min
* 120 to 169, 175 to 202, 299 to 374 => 1.1 min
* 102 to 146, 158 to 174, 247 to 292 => -2.4 min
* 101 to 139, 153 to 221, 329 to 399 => -4.0 min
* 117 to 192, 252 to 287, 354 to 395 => 4.1 min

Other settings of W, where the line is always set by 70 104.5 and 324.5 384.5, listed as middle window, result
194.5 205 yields -0.91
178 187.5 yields -2.09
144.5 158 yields -4.80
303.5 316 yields 0.75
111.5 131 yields -3.33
